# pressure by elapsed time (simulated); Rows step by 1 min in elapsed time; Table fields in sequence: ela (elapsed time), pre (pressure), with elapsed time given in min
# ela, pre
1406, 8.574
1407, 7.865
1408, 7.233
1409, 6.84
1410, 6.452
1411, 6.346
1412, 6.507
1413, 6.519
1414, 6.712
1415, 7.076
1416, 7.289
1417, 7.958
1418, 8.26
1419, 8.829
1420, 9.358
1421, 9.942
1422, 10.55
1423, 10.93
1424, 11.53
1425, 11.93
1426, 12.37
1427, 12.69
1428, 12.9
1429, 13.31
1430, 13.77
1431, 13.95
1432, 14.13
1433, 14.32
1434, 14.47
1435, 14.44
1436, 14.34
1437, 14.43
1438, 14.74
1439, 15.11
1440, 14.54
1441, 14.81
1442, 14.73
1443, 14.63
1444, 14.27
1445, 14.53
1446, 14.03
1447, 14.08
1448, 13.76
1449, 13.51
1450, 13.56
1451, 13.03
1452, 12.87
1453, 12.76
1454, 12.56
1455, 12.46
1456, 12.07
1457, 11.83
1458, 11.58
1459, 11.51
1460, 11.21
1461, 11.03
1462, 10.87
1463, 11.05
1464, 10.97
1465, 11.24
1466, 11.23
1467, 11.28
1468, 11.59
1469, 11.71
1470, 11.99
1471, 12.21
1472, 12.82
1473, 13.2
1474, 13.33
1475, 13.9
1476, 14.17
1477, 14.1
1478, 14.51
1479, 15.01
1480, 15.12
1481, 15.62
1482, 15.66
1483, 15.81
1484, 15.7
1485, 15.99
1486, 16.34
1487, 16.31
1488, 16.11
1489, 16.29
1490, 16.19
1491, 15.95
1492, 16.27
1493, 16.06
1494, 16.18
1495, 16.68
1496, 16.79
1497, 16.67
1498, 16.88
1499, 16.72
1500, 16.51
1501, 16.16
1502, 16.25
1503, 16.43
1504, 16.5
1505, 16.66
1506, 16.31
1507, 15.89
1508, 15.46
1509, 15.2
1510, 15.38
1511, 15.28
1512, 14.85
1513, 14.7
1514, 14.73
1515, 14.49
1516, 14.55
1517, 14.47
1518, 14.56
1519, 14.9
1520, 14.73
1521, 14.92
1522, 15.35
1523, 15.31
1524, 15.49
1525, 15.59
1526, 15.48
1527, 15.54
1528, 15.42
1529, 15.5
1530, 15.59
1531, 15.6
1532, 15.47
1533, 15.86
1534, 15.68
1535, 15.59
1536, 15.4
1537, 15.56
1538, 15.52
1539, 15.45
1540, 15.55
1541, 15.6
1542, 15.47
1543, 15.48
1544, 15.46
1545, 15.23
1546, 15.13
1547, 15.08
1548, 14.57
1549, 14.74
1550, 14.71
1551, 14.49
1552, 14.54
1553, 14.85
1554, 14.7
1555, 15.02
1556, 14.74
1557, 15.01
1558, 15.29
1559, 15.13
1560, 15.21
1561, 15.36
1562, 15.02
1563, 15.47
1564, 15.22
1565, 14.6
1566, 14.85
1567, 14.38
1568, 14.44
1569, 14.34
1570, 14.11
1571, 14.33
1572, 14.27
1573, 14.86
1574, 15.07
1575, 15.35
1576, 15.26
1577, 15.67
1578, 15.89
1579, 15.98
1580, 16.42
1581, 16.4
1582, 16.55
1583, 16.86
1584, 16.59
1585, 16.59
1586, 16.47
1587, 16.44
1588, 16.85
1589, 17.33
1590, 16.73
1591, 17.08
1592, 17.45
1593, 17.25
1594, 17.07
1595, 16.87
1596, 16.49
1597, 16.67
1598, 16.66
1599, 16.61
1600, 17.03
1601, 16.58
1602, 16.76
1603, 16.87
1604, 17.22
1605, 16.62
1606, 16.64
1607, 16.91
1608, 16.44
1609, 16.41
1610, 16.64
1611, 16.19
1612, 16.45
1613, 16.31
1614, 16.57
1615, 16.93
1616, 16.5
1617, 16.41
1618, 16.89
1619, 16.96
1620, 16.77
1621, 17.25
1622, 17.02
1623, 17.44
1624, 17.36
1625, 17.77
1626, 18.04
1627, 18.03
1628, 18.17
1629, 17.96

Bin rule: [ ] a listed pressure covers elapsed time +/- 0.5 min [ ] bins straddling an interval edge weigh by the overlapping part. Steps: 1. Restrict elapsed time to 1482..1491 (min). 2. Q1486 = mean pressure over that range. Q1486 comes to 16.1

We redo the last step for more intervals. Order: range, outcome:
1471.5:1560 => 15.4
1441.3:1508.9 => 14.3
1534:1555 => 15.2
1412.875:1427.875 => 9.62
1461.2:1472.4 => 11.5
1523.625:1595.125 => 15.5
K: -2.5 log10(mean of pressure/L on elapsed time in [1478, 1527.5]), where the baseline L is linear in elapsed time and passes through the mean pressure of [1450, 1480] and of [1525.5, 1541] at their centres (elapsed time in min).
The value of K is -0.12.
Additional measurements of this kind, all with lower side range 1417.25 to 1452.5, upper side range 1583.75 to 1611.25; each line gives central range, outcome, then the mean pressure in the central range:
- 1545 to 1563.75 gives 0.059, 15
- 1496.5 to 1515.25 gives -0.084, 15.9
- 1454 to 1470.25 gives 0.189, 11.5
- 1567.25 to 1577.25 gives 0.103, 14.7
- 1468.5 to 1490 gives -0.039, 14.6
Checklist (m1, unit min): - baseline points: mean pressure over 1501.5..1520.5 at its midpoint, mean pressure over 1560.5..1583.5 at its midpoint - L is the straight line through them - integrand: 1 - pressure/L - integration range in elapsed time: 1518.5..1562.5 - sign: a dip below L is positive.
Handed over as 0.2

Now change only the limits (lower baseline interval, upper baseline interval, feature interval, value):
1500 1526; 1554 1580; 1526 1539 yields -0.3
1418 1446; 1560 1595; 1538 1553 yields 0.1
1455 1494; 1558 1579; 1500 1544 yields -3.5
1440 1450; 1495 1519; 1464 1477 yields 2.1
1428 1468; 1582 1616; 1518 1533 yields -0.4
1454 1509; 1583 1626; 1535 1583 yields 2.3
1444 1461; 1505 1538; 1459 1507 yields -2.1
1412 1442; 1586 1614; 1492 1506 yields -2.7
